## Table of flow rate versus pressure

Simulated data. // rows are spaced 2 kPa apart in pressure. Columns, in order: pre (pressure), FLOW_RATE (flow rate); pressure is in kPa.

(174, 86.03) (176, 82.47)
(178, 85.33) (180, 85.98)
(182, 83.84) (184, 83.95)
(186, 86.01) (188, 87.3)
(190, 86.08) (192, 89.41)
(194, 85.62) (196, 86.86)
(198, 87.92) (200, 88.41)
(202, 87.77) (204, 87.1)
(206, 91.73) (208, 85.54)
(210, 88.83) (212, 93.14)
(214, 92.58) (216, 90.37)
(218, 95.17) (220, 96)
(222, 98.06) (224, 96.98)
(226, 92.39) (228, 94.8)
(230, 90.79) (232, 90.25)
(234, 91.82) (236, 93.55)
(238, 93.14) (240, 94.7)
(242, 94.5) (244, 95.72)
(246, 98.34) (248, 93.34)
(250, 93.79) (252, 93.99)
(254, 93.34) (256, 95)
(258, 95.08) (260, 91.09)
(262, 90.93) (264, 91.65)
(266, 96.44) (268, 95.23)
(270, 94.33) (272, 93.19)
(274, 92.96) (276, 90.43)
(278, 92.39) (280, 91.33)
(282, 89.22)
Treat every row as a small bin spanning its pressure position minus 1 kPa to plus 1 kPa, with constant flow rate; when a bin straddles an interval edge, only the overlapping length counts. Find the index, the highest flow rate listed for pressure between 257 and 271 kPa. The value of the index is 96.44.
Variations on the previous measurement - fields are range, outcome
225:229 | 94.8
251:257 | 95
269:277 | 94.33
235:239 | 93.55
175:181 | 85.98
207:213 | 93.14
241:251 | 98.34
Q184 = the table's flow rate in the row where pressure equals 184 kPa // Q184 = 83.95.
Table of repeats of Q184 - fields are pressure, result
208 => 85.54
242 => 94.5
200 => 88.41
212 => 93.14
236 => 93.55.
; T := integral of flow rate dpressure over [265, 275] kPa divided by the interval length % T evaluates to 94.4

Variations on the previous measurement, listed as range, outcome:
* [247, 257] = 93.9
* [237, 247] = 95.3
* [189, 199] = 87.2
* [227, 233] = 91.9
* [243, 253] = 95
